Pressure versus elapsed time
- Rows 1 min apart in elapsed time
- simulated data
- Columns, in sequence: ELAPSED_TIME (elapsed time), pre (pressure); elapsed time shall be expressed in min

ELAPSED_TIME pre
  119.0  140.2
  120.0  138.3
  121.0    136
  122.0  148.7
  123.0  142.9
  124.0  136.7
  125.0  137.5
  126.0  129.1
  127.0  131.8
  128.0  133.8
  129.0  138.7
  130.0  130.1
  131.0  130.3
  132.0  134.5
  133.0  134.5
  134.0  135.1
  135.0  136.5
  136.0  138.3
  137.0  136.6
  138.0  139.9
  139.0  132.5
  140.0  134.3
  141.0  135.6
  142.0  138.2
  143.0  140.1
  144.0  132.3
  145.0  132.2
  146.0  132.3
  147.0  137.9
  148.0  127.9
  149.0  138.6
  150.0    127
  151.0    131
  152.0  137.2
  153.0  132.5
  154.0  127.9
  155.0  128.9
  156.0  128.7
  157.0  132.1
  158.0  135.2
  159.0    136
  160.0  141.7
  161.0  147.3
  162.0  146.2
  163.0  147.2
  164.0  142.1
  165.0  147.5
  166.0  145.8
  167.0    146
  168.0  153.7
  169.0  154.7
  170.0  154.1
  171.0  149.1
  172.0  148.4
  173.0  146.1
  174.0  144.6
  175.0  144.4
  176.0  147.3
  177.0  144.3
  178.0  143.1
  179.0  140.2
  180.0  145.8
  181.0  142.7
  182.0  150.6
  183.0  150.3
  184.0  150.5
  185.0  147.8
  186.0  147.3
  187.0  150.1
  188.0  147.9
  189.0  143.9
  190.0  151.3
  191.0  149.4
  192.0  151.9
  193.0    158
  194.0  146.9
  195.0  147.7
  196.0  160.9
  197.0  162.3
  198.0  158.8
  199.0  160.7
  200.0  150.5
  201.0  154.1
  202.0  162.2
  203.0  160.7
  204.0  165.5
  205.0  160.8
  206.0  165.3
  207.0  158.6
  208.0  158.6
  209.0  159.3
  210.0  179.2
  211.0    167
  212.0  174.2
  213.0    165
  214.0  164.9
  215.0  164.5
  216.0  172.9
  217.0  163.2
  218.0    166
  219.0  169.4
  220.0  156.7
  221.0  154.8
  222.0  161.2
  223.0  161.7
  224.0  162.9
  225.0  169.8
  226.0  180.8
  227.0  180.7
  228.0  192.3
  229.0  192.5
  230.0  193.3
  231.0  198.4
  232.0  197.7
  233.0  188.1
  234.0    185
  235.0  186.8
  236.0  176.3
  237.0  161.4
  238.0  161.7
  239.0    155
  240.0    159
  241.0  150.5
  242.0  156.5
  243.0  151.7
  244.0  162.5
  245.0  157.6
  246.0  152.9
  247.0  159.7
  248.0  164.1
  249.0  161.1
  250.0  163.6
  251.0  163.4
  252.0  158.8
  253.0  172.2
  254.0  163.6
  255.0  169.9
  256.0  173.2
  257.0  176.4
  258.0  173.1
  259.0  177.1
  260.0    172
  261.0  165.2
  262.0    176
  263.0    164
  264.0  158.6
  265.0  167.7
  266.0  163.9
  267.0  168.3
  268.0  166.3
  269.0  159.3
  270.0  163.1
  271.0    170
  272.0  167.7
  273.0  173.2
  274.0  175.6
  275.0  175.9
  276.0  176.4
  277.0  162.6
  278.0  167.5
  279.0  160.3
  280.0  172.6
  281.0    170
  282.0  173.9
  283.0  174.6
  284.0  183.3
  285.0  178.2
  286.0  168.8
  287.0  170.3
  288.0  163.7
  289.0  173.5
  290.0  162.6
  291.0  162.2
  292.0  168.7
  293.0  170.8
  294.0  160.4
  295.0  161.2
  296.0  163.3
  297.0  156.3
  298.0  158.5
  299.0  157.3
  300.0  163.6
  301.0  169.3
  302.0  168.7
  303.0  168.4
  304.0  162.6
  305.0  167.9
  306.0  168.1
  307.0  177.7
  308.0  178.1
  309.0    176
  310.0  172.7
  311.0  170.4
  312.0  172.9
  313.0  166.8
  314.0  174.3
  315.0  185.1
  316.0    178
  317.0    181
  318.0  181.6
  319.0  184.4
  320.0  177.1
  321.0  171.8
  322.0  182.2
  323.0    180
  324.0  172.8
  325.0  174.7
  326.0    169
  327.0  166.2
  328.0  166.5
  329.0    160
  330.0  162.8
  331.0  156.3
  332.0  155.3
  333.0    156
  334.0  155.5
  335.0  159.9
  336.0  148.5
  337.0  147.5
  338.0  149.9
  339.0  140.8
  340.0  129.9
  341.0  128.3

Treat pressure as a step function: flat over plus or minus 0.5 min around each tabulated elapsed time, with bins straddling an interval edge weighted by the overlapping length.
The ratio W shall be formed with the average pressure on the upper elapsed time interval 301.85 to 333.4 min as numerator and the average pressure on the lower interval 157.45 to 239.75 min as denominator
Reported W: 1.1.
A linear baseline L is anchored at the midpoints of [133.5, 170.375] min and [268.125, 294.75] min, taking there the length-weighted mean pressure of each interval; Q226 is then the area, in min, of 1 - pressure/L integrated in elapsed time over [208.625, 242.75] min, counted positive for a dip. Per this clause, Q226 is -3.39 min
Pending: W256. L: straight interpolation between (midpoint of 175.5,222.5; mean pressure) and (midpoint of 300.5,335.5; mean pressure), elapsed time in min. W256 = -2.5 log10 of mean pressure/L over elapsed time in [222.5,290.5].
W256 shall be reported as -0.04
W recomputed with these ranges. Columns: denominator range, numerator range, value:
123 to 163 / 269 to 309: 1.25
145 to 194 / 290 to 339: 1.17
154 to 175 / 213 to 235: 1.22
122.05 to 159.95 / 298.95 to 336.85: 1.26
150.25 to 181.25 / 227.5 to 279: 1.19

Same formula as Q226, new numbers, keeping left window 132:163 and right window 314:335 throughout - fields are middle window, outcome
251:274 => -1.4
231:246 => -1.5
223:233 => -2.2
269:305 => -1.0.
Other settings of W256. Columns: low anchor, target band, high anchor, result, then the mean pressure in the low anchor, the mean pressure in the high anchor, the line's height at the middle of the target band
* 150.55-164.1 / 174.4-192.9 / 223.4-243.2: 0.019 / 137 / 175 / 150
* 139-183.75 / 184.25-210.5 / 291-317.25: -0.059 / 141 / 169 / 148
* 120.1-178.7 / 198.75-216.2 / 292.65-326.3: -0.089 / 139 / 171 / 151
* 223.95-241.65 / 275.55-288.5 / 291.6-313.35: -0.004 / 178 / 167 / 170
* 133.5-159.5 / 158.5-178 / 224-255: -0.030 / 134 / 170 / 143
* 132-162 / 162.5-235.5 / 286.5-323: -0.092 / 135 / 170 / 147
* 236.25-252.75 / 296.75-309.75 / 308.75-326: 0.036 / 159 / 176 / 173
